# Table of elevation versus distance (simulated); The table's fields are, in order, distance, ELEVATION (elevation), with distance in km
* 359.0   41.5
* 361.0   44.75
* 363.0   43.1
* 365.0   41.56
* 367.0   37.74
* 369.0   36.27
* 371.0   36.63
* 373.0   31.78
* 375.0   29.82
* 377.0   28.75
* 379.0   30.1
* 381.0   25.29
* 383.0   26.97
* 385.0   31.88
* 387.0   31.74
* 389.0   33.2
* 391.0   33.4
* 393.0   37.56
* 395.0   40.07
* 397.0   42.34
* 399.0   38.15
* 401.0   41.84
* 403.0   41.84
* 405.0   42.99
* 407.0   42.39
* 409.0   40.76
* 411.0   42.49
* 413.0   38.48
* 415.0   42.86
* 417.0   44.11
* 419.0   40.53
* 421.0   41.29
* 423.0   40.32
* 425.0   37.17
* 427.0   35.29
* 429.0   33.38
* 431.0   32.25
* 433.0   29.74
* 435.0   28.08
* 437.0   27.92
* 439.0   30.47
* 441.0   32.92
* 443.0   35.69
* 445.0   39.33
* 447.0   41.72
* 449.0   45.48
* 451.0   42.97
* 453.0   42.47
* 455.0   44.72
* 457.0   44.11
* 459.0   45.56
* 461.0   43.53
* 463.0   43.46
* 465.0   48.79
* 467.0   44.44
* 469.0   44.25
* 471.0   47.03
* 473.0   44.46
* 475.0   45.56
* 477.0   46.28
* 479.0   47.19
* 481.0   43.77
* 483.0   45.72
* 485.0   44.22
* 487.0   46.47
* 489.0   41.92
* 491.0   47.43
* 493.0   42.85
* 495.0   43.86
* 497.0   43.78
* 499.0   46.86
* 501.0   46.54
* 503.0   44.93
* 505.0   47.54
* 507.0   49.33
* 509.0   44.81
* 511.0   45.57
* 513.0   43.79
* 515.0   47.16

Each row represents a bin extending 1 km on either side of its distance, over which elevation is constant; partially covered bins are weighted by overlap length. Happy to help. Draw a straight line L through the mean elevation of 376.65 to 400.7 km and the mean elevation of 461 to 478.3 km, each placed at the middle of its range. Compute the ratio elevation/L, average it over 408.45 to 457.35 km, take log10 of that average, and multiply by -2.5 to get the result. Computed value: 0.05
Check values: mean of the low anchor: 33.7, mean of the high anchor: 45.4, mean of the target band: 38.1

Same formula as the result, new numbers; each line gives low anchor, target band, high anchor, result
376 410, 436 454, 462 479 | 0.131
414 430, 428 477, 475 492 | 0.064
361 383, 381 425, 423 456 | -0.095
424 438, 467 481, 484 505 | -0.120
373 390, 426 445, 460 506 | 0.183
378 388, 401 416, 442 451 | -0.227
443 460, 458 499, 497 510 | -0.009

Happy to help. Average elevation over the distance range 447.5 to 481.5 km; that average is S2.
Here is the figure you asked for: 44.9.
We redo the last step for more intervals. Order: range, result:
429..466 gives 38.7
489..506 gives 45.3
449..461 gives 44.1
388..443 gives 37.4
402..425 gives 41.4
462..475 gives 45.4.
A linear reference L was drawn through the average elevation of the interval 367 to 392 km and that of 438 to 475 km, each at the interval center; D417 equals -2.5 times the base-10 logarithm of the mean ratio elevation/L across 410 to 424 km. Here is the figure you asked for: -0.128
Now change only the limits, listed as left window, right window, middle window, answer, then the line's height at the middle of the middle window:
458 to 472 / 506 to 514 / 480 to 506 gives 0.01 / 45.7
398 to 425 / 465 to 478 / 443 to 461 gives 0.03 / 44.2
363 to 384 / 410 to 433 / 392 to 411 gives -0.13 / 36.2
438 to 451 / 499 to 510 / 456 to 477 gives -0.10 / 41.2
